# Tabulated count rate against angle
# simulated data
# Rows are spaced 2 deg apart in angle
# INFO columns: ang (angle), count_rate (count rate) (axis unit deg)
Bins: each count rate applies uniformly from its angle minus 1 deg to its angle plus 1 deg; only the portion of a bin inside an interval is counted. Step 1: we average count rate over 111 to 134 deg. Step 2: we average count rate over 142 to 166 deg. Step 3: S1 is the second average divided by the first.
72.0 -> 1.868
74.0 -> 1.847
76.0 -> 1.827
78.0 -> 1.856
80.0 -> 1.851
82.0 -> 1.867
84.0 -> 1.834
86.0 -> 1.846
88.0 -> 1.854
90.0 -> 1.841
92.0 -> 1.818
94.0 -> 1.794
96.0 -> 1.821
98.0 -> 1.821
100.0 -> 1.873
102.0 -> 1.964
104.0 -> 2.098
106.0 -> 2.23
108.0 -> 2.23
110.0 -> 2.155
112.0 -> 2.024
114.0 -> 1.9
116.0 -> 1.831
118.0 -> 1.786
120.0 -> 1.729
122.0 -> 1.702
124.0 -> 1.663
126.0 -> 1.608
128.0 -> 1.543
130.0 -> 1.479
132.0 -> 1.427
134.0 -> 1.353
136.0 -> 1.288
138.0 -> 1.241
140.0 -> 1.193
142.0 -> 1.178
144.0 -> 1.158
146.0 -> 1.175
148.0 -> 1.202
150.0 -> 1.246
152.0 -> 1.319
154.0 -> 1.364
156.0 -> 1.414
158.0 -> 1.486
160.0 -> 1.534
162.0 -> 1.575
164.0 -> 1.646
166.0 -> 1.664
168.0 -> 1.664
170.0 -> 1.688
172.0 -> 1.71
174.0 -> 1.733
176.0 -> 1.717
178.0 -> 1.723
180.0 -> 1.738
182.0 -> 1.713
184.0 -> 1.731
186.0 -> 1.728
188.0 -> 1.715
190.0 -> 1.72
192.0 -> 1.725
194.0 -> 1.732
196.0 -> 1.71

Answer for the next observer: 0.8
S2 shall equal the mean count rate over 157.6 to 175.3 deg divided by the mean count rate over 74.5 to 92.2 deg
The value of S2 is 0.9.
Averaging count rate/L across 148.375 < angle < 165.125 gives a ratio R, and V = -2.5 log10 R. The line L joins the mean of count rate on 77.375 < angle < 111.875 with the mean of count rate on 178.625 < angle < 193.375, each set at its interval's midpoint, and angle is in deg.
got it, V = 0.235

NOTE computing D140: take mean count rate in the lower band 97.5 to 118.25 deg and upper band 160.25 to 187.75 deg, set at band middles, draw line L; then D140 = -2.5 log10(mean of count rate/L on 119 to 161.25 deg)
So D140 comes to 0.31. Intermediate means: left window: 2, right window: 1.69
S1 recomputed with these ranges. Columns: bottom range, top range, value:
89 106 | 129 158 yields 0.68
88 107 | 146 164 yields 0.73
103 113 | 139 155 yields 0.57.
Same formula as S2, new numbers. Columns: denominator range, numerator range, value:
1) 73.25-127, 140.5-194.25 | 0.83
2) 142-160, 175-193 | 1.32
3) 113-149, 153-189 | 1.12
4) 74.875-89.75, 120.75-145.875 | 0.76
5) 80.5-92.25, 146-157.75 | 0.71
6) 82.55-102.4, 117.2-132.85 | 0.88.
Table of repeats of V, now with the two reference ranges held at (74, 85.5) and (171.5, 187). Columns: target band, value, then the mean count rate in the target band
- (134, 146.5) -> 0.41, 1.22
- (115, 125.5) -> 0.04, 1.74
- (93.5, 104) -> -0.03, 1.88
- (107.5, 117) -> -0.12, 2.02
